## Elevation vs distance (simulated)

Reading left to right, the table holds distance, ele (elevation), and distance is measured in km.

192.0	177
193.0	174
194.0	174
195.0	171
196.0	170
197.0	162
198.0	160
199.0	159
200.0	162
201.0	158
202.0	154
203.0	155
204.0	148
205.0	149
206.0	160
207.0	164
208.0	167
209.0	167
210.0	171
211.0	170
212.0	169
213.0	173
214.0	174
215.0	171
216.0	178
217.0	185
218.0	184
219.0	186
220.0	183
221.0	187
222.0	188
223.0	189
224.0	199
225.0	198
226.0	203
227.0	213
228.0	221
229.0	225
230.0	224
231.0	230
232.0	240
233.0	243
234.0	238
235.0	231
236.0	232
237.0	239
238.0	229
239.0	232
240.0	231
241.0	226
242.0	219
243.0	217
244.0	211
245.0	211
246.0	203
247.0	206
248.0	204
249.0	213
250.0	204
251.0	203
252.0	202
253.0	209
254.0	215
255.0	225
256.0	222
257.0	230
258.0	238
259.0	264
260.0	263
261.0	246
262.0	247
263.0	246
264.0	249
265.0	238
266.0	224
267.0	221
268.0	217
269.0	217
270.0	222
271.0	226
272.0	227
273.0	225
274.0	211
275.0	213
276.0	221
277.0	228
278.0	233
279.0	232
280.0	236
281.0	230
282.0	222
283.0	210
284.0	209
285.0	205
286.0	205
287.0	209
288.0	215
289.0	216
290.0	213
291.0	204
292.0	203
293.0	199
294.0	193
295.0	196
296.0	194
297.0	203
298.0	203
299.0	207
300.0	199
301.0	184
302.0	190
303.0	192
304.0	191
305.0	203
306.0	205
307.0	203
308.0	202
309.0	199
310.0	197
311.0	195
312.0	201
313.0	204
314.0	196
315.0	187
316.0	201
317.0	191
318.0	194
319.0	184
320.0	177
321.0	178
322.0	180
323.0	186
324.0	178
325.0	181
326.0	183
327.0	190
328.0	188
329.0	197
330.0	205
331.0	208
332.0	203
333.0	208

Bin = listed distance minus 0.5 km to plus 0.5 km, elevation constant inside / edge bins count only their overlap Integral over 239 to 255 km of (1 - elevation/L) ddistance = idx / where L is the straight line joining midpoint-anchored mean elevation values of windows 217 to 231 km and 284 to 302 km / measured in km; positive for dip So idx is -0.9 km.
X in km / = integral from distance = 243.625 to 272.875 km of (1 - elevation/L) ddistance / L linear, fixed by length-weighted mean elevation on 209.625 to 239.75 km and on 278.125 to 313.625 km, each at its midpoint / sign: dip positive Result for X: -2.8 km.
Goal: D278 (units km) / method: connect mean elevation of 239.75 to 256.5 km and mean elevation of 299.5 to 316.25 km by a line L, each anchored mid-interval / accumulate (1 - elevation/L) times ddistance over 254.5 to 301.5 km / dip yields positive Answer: -3.4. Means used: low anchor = 213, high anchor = 197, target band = 220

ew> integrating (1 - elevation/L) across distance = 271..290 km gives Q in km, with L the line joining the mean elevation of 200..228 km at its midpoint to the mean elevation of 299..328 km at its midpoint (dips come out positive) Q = -3.31 km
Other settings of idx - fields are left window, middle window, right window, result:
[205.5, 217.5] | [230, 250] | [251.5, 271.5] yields -1.8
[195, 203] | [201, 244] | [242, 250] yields -2.4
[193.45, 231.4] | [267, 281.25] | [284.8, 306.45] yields -2.1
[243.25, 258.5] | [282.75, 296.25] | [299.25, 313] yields -0.2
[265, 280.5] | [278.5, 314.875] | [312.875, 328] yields 0.2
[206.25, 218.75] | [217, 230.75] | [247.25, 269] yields -1.0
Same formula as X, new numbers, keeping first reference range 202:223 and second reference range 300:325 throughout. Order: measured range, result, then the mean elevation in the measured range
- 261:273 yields -3.15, 231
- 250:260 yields -2.43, 224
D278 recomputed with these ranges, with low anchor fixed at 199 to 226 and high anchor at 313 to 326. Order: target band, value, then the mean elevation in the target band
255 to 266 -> -3.9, 242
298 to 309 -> -0.8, 198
